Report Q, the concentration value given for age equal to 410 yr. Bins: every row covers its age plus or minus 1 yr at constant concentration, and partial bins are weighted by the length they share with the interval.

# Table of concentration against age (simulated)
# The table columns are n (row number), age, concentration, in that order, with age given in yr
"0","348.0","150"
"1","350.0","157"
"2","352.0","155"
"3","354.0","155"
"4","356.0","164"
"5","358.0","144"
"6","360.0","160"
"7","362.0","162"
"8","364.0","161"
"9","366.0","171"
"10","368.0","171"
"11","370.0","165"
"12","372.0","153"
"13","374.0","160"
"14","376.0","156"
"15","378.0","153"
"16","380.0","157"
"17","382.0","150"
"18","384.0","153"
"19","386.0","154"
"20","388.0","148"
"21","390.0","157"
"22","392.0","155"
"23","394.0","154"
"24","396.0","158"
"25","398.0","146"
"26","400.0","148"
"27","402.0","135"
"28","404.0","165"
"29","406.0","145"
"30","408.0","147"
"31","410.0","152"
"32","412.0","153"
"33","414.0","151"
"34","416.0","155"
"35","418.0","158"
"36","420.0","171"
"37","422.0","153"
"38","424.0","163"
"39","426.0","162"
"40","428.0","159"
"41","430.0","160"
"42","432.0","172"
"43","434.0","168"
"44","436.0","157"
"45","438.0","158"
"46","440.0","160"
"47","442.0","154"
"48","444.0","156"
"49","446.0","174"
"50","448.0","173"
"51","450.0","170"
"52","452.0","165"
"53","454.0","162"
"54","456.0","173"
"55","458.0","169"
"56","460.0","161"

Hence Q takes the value 152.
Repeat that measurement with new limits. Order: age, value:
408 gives 147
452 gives 165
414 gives 151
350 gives 157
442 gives 154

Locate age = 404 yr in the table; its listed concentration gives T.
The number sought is 165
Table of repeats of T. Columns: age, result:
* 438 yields 158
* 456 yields 173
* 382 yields 150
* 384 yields 153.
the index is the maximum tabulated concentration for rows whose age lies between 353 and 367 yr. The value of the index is 171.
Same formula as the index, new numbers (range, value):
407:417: 155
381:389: 154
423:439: 172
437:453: 174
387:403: 158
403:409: 165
